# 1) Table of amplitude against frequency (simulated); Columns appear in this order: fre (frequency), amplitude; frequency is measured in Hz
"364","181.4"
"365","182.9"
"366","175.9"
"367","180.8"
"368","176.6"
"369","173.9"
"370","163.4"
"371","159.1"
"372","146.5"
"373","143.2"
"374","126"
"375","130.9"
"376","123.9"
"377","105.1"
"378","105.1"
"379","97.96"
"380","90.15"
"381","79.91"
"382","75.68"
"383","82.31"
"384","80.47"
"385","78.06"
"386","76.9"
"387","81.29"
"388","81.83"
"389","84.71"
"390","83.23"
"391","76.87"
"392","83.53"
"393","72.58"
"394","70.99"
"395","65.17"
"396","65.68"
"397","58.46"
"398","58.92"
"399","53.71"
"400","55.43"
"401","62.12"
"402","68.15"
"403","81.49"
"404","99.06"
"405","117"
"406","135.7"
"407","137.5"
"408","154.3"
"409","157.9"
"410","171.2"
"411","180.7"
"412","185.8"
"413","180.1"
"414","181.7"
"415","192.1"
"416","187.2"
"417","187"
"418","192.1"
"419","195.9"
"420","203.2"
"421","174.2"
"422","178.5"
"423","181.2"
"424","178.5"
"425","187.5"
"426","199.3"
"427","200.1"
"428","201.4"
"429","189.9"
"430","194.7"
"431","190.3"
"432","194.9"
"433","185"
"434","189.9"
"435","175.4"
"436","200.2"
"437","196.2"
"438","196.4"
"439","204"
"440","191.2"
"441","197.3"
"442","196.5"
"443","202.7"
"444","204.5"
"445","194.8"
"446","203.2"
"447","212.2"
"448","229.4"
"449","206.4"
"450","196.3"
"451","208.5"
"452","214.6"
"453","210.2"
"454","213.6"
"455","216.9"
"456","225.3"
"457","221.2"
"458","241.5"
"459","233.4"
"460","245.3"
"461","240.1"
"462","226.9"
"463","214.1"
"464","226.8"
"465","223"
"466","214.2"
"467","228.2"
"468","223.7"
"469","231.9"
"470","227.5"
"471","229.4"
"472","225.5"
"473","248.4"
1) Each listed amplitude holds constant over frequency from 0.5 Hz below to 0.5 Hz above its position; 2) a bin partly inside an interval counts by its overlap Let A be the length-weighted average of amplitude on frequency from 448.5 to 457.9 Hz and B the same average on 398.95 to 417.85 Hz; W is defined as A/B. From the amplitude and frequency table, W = 1.54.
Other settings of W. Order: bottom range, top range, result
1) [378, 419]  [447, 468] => 2.03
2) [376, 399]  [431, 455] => 2.51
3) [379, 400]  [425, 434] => 2.58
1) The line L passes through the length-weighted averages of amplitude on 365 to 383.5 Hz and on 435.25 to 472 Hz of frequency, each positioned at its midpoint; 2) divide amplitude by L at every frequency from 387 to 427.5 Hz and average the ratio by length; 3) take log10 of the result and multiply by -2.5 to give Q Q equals 0.28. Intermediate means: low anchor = 131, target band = 131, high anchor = 215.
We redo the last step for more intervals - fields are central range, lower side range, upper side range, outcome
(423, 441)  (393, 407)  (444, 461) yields -0.187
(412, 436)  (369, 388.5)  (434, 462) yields -0.086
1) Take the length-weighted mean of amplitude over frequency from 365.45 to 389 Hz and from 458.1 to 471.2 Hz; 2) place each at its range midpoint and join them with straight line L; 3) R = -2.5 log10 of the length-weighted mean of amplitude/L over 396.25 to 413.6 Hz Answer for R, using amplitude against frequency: 0.33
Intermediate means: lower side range 118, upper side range 228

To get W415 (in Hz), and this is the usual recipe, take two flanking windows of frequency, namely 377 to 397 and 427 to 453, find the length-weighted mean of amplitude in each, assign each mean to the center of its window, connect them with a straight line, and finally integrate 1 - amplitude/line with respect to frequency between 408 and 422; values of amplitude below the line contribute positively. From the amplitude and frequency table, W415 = -3.8 Hz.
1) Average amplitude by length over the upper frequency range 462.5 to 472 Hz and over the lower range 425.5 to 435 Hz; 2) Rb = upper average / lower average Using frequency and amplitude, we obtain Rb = 1.16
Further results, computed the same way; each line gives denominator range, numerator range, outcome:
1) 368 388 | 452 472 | 2.01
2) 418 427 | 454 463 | 1.22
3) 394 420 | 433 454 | 1.56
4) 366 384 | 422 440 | 1.51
